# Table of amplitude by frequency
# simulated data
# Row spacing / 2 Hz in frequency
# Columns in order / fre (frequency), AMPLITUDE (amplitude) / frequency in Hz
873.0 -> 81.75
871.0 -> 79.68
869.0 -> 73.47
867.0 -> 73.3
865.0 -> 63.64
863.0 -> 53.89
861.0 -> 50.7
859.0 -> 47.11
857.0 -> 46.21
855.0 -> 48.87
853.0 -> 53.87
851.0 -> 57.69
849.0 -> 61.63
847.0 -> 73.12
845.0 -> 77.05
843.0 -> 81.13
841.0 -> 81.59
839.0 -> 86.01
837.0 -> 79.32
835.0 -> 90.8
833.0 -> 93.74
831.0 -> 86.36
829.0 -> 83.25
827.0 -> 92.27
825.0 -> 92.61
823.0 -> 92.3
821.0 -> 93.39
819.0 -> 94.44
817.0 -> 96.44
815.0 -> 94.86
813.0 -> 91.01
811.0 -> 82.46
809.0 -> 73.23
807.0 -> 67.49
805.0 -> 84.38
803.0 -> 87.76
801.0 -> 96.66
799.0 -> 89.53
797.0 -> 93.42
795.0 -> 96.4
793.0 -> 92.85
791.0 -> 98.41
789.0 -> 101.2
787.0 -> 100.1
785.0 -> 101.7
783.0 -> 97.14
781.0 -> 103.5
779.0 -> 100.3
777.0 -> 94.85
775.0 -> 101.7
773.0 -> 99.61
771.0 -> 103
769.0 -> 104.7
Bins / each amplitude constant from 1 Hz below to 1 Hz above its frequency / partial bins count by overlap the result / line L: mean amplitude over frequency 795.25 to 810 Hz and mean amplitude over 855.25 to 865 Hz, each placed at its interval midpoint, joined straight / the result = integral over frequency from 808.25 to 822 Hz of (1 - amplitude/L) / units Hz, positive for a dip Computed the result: -2.15 Hz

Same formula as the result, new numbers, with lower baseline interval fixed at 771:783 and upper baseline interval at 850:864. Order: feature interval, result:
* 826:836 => -3.3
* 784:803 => -1.3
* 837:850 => -3.8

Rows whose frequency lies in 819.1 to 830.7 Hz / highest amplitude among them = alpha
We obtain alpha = 93.39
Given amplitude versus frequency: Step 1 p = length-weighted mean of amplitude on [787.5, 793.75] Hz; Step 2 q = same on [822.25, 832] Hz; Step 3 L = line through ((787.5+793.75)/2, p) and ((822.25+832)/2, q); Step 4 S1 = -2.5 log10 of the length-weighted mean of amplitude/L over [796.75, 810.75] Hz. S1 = 0.131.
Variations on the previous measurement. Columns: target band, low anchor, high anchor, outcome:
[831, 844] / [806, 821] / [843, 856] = -0.20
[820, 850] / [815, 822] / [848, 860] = -0.13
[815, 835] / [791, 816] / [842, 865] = -0.21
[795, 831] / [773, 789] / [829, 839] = 0.04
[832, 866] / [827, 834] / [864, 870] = 0.18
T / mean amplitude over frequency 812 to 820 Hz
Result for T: 94.2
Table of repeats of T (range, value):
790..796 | 95.9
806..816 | 81.8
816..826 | 93.8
